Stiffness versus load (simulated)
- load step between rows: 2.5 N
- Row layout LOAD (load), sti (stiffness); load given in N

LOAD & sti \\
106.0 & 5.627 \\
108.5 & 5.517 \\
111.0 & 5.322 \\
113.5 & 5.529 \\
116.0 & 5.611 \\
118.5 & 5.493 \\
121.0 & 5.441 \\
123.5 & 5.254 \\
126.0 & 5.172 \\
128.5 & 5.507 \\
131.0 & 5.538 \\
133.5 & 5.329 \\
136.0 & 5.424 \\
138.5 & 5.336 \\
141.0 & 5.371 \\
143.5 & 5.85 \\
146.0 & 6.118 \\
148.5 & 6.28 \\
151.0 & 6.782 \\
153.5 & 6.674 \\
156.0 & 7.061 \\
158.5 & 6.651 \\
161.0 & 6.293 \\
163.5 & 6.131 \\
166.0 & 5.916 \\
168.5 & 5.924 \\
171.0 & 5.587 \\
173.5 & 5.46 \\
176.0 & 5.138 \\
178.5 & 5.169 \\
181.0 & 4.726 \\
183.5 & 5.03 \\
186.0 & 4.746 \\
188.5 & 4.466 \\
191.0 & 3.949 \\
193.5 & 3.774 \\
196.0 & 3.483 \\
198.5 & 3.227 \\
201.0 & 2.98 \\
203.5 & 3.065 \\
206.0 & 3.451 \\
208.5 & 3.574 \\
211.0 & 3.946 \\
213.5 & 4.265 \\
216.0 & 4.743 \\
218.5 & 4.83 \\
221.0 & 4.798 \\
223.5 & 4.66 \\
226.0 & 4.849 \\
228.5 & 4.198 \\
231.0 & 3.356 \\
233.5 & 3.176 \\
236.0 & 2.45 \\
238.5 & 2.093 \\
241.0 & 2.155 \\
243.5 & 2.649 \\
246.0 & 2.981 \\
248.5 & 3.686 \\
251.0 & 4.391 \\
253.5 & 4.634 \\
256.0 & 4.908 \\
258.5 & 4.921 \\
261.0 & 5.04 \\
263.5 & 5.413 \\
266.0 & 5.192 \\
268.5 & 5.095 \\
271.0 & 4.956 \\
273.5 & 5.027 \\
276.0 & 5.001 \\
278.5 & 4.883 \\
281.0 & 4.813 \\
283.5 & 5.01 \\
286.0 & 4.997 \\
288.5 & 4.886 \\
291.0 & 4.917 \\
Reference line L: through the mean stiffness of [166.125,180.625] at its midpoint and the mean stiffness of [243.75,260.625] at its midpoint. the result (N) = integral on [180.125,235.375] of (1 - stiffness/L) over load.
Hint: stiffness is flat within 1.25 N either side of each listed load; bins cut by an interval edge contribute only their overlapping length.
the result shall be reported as 9.7 N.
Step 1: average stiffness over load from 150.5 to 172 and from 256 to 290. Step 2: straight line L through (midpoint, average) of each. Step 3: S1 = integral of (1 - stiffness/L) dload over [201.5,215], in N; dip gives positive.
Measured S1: 5.0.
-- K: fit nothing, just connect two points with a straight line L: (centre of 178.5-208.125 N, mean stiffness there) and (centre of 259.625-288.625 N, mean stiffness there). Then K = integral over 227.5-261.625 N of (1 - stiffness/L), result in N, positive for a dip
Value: 7.8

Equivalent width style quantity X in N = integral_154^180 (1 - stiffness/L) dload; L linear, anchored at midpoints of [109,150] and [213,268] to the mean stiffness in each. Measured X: -4.6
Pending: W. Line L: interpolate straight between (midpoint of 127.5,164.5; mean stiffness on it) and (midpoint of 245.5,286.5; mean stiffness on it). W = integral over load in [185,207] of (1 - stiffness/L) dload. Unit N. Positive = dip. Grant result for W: 7.4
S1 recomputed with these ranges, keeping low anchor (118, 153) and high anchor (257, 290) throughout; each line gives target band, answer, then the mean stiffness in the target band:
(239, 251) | 5.1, 2.98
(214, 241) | 7.2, 3.84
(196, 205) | 3.7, 3.16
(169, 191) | 1.8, 5.01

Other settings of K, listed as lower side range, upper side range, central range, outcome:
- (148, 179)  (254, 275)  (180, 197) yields 4.4 N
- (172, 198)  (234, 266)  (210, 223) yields -1.0 N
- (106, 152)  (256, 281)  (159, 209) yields 6.9 N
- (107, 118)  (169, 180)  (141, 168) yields -4.5 N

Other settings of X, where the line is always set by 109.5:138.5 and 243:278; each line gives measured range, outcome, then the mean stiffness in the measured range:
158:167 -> -1.79 N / 6.22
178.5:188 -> 0.41 N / 4.85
